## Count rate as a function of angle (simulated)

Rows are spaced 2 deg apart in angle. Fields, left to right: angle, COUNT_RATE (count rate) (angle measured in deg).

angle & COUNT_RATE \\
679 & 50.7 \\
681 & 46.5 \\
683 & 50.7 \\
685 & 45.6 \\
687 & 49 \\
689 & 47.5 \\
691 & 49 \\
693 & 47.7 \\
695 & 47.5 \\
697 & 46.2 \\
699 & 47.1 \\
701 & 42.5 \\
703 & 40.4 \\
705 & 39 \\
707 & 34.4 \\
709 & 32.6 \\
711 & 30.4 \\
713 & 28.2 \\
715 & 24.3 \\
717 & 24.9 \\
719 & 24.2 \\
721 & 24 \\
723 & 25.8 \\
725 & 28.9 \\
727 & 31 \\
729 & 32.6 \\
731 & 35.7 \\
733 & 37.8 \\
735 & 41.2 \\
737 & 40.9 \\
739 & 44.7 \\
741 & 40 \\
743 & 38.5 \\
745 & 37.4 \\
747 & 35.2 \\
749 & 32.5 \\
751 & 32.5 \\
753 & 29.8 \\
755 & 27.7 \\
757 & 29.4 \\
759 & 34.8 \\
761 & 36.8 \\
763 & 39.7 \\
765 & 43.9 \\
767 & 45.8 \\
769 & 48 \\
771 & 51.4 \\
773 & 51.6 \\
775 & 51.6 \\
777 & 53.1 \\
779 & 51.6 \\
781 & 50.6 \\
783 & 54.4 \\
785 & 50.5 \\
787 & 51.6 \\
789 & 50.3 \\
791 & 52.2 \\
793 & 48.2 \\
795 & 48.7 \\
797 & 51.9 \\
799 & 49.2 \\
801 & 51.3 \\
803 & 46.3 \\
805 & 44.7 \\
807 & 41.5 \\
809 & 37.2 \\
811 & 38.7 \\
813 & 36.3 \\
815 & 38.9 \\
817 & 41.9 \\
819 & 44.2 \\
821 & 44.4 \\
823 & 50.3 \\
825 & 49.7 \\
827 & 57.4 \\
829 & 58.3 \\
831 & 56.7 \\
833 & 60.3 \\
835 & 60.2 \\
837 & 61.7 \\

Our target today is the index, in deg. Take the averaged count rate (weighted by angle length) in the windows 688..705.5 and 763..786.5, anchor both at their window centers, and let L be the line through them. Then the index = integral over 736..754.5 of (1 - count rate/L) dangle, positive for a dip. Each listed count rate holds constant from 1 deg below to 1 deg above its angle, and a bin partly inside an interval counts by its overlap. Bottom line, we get 4.4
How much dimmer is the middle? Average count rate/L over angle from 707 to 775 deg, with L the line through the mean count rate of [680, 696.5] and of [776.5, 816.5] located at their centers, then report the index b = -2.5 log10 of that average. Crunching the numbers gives 0.32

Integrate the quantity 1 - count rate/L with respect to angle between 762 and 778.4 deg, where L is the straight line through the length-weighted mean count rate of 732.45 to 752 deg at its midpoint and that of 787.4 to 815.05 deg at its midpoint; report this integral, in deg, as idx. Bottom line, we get -2.5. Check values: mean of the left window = 38.1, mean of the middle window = 48.2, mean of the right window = 45.7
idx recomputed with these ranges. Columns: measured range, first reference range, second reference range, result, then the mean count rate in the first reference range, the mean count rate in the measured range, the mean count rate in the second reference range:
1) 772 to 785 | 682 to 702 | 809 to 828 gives -1.96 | 47.3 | 52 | 44.3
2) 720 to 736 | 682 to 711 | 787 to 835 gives 4.57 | 43.8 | 32.1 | 48.1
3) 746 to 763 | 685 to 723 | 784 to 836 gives 3.99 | 37.6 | 32.8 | 48.5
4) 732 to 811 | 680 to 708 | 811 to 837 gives 7.29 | 45.2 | 43.6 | 49.9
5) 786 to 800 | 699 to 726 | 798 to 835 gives -2.09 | 31.3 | 50.3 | 47.4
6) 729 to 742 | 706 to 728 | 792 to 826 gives -3.30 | 28.1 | 39.5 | 44.9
